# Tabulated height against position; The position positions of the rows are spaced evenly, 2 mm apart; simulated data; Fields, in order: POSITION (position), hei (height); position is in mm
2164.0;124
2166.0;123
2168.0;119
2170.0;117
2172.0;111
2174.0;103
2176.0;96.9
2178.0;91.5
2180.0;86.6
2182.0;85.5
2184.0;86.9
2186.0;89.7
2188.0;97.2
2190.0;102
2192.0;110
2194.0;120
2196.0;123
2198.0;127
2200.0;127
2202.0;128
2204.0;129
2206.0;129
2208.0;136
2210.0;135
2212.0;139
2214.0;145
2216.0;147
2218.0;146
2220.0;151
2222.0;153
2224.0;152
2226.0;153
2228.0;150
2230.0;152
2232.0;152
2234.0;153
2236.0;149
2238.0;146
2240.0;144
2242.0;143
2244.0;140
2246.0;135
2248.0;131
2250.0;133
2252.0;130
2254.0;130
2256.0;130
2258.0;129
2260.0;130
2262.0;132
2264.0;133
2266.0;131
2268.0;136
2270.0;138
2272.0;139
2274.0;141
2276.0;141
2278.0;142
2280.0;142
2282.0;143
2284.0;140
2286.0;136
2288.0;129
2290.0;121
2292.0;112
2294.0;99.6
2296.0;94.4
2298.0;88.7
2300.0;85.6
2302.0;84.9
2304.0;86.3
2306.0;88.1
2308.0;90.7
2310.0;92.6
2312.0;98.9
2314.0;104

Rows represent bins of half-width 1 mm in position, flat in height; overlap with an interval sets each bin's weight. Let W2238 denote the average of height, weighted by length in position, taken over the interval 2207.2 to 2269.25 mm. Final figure 141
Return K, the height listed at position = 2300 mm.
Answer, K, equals 85.6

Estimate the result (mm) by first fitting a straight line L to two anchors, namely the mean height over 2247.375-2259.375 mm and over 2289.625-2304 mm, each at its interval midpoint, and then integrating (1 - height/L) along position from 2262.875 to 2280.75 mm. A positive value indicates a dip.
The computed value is -3.5 mm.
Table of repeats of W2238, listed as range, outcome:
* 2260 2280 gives 137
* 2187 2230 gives 134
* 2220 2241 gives 150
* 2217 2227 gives 151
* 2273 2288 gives 140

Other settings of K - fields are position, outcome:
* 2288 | 129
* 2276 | 141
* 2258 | 129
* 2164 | 124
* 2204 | 129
